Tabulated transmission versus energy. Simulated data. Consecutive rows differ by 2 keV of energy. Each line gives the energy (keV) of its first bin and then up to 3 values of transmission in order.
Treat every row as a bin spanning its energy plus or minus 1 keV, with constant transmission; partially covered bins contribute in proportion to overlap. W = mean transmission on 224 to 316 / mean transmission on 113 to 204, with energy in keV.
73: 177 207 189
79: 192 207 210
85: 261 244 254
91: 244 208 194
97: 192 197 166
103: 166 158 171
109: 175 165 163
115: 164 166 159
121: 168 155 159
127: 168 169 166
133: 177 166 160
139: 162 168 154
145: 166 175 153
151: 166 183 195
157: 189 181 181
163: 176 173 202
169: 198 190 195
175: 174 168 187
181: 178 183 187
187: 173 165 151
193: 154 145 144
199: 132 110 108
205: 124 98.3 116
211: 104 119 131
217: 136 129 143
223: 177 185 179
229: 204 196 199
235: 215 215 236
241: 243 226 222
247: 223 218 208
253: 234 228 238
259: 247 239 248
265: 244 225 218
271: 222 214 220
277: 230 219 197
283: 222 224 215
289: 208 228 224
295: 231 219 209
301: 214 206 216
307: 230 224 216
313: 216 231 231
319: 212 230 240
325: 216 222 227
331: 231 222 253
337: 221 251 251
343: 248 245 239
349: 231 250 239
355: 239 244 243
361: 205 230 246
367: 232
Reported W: 1.3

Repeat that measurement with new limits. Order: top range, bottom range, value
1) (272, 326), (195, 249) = 1.32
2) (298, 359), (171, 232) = 1.50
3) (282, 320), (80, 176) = 1.21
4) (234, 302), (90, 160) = 1.29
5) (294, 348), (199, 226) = 1.76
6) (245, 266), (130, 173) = 1.32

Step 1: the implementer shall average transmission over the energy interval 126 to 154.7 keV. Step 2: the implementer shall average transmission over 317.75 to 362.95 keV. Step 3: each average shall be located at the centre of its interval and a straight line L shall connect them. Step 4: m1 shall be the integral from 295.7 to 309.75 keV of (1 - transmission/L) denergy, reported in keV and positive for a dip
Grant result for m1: 0.3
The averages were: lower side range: 167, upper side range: 234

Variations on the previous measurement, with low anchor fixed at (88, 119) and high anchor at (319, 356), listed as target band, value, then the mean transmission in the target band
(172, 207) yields 8.1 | 156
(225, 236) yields 0.8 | 197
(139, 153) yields 2.1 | 165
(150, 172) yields 1.4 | 185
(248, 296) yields -0.8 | 225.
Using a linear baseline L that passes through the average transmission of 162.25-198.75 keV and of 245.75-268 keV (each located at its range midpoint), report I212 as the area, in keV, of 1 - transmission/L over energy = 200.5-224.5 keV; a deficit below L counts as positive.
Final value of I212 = 8.8 keV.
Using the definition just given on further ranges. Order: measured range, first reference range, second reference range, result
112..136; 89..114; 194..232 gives 1.6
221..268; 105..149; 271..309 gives -3.3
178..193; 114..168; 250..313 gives 1.1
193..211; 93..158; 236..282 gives 7.1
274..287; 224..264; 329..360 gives 0.5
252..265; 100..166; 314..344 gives -1.9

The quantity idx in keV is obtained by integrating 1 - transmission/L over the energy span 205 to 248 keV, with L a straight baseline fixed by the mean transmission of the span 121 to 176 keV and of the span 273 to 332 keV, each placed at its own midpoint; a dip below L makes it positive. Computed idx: 5.16 keV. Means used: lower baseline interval 174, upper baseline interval 221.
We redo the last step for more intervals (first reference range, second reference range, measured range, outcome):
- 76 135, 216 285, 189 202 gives 3.91 keV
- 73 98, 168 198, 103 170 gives 7.58 keV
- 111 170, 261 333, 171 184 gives 0.11 keV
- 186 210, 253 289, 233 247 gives -2.73 keV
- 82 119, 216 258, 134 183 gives 5.10 keV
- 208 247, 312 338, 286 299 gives -0.55 keV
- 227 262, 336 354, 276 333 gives 3.08 keV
